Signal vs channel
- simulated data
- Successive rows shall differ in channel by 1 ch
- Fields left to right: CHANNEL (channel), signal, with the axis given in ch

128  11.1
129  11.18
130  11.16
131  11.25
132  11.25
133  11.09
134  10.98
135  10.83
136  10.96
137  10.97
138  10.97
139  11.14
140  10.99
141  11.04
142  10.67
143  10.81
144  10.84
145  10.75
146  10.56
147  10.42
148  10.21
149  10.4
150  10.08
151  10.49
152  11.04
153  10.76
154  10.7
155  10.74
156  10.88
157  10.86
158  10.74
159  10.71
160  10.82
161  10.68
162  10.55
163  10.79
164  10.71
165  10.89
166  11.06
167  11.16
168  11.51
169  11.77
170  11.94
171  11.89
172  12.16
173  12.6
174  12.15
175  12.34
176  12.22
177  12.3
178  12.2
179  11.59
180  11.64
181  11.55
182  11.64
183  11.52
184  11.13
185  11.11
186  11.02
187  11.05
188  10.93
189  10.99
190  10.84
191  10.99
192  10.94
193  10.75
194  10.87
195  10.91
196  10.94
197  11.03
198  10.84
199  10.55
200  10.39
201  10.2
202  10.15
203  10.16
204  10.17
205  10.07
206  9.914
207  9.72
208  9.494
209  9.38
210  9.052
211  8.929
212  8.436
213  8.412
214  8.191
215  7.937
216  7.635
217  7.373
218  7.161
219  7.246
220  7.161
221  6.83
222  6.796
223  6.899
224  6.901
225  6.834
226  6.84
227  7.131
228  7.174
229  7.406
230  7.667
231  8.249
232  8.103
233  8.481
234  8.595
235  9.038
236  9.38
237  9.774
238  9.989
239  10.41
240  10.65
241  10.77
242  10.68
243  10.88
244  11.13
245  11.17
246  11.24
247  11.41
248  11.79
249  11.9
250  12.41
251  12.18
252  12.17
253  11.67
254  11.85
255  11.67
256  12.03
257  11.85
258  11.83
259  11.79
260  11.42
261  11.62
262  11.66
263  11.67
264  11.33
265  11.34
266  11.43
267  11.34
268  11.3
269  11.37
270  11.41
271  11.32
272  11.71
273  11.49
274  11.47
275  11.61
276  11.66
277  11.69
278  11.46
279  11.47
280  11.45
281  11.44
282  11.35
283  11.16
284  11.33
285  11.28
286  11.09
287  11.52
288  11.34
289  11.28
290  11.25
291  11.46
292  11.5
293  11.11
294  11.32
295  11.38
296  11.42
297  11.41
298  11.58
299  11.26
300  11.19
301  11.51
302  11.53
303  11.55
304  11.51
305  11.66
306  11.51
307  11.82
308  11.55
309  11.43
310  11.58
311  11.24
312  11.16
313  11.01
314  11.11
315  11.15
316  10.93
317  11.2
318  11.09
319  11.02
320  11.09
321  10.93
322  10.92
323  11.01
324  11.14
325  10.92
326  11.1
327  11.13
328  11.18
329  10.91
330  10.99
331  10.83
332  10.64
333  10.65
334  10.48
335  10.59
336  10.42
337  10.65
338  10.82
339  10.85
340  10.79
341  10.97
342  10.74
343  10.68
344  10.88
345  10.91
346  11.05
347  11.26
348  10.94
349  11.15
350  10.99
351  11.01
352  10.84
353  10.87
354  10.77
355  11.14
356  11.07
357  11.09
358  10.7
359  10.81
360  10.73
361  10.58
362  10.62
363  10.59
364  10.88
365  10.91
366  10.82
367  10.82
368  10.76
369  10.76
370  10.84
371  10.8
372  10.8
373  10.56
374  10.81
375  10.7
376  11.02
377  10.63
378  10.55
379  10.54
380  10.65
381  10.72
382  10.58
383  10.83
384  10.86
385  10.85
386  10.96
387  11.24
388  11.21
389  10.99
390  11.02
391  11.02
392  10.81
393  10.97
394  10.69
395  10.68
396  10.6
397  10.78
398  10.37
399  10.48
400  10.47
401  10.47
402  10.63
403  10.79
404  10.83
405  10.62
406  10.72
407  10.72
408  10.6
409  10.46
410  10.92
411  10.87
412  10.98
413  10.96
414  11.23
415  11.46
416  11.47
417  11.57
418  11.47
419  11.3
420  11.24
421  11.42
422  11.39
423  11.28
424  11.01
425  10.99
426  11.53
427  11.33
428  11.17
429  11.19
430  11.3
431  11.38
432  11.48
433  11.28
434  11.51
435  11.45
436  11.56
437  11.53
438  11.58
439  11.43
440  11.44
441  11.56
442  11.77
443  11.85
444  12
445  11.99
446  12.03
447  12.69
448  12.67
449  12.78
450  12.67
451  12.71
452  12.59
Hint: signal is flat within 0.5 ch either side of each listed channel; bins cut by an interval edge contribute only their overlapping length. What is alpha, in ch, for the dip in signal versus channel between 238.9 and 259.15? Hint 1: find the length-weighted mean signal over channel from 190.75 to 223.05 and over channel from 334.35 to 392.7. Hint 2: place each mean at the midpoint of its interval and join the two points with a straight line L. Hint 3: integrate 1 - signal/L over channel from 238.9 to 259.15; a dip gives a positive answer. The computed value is -3.8 ch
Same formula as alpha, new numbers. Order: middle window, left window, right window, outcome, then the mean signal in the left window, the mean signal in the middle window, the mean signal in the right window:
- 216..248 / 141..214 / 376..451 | 6.38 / 10.8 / 8.72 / 11.2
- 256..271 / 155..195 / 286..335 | -0.39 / 11.3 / 11.5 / 11.2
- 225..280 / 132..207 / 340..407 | 1.13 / 11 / 10.7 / 10.8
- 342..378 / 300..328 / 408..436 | 1.28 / 11.2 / 10.8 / 11.2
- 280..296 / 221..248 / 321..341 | -2.08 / 9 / 11.3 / 10.8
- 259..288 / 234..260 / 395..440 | -0.82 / 11.1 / 11.4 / 11.1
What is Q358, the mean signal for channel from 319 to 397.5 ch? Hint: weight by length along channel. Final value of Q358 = 10.8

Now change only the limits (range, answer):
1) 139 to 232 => 10.1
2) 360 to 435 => 10.9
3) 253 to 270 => 11.6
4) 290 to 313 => 11.4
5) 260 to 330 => 11.3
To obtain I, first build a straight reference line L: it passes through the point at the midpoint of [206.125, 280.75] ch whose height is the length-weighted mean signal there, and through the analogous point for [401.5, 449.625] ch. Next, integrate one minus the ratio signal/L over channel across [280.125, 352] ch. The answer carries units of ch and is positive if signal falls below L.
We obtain -4.0 ch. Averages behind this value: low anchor 10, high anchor 11.4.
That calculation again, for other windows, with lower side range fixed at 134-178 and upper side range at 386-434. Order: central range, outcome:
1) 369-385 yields 0.4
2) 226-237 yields 2.9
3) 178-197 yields -0.1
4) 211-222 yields 3.4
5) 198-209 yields 1.0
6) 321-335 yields 0.2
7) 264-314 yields -1.6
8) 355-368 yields 0.3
